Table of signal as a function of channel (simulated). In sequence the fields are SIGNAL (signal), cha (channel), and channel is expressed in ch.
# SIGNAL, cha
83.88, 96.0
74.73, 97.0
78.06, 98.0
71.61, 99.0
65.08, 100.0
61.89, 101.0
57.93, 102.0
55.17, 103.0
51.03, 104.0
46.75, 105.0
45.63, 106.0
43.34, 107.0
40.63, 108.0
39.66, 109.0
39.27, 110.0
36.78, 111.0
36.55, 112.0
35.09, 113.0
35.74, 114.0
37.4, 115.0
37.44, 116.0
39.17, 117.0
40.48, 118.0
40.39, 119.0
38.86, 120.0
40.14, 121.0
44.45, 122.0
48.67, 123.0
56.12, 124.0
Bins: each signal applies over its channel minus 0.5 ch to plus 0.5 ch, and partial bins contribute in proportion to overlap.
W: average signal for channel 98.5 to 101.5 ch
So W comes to 66.2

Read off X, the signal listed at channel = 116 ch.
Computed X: 37.44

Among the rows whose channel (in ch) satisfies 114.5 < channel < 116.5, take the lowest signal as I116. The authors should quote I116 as 37.4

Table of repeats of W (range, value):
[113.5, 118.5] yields 38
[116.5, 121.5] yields 39.8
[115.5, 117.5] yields 38.3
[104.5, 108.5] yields 44.1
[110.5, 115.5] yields 36.3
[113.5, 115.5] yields 36.6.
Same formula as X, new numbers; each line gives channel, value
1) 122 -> 44.45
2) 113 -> 35.09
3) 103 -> 55.17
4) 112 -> 36.55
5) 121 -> 40.14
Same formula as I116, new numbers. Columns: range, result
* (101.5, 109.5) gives 39.66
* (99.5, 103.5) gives 55.17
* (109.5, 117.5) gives 35.09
